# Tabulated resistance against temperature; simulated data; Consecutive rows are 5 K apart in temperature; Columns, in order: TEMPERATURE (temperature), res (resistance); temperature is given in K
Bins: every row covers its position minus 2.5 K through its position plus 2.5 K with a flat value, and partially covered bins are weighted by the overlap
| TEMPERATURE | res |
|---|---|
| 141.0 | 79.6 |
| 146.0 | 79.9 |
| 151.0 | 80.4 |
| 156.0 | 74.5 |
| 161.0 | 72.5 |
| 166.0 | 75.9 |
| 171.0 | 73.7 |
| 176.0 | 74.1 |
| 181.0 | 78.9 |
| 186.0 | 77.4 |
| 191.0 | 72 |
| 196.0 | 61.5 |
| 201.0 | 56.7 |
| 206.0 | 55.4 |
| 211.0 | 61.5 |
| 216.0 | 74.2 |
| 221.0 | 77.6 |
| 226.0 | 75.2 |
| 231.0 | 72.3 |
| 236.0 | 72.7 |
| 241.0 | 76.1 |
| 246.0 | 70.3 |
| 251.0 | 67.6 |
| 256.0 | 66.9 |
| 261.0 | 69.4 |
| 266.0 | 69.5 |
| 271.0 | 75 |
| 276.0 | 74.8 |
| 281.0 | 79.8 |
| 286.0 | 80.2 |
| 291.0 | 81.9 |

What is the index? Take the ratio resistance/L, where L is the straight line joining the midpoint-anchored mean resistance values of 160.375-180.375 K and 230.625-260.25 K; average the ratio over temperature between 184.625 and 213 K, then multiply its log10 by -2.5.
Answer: 0.15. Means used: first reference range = 74.7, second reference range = 70.8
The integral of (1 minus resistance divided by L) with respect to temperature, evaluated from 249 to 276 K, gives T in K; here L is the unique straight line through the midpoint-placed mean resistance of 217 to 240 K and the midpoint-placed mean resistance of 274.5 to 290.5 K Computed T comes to 2.5 K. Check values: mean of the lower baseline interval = 74.5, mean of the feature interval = 70.2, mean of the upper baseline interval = 78.9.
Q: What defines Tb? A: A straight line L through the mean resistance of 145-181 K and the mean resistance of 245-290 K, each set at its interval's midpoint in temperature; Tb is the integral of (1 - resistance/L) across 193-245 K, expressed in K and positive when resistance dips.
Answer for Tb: 4.1 K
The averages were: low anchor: 75.9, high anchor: 73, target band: 68.4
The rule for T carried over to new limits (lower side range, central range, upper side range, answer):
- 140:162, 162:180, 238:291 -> 0.5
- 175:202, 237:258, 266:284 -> 1.0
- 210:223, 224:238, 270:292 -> 0.0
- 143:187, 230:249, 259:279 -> 0.2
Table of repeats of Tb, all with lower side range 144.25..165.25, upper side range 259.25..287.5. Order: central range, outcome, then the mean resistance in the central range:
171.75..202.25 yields 2.1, 70.9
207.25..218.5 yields 1.4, 66.5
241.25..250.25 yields 0.5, 71.2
